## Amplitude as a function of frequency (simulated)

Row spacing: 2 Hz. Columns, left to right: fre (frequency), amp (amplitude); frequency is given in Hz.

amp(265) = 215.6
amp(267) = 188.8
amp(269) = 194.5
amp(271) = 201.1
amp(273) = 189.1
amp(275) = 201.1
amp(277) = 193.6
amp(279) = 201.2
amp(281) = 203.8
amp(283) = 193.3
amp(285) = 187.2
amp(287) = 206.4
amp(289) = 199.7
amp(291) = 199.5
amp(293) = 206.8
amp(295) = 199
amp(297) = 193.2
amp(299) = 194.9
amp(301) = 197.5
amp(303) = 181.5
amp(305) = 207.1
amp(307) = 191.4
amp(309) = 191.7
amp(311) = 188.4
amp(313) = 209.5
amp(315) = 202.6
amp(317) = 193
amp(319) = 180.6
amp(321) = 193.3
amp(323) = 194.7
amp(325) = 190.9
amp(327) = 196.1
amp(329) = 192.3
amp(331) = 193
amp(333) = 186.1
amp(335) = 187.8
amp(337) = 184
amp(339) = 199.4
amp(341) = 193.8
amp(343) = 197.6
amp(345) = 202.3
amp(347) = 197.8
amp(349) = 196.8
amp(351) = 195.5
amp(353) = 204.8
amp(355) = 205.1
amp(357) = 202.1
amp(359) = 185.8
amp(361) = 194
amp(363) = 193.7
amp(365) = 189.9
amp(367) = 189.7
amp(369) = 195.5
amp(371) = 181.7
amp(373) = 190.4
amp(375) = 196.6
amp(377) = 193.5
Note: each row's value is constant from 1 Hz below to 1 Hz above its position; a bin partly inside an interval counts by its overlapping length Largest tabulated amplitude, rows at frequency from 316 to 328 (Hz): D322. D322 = 196.1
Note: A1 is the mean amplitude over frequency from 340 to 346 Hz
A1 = 198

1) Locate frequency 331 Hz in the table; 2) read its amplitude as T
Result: 193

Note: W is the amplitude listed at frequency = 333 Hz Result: 186.1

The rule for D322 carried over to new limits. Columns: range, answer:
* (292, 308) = 207.1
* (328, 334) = 193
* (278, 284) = 203.8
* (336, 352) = 202.3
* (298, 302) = 197.5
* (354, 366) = 205.1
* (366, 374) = 195.5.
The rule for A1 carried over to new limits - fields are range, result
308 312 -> 190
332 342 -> 190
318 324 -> 190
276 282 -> 200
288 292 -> 200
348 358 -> 201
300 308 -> 194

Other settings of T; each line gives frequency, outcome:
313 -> 209.5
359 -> 185.8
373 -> 190.4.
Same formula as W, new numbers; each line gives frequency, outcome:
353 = 204.8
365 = 189.9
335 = 187.8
